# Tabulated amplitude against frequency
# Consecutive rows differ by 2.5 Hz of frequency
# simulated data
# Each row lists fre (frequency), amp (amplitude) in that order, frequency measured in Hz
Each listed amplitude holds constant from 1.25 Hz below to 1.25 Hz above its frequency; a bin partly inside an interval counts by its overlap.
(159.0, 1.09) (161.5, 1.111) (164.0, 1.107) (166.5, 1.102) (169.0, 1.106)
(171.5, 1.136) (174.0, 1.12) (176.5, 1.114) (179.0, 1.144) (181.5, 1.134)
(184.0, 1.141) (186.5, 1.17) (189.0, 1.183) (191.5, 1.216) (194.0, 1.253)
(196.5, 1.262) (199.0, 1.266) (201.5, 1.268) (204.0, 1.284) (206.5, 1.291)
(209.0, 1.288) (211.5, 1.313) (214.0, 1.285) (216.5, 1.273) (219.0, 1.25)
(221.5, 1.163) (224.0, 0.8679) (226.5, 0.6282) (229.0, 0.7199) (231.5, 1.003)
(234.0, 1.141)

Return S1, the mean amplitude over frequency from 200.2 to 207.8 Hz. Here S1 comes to 1.28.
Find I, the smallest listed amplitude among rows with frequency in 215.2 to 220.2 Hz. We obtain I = 1.25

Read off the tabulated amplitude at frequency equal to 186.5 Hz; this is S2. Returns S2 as 1.17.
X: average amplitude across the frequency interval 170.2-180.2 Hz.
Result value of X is 1.13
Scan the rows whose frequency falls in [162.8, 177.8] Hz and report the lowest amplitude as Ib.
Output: 1.102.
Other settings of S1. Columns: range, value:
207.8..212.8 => 1.3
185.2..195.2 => 1.2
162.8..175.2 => 1.11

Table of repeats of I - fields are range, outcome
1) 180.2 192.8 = 1.134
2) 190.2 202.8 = 1.216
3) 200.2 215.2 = 1.268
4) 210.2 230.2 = 0.6282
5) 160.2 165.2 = 1.107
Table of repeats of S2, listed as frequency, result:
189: 1.183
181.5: 1.134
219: 1.25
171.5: 1.136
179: 1.144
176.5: 1.114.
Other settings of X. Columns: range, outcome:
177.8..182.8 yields 1.14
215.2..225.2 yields 1.14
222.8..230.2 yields 0.738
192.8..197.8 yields 1.26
